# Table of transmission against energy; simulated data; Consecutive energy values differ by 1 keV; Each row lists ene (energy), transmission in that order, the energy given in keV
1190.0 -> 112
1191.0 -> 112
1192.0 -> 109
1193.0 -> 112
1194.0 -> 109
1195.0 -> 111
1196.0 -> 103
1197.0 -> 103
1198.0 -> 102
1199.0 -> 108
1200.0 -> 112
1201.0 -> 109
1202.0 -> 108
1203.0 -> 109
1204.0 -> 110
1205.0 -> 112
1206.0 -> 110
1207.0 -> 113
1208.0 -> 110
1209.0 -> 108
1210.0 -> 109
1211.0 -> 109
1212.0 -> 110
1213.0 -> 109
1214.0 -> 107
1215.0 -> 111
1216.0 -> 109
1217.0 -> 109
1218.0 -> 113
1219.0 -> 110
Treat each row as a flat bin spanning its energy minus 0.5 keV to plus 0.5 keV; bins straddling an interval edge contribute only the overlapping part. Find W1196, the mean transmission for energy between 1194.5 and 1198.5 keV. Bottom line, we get 105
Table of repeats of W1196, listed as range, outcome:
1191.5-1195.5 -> 110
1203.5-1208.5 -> 111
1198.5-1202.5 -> 109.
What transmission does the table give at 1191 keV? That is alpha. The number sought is 112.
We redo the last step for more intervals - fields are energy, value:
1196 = 103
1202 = 108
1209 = 108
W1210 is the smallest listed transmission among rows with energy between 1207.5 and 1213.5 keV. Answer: 108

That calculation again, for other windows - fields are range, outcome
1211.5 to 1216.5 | 107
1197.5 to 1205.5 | 102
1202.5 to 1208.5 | 109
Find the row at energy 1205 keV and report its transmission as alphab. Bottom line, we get 112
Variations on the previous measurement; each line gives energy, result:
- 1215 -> 111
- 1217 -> 109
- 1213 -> 109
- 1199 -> 108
